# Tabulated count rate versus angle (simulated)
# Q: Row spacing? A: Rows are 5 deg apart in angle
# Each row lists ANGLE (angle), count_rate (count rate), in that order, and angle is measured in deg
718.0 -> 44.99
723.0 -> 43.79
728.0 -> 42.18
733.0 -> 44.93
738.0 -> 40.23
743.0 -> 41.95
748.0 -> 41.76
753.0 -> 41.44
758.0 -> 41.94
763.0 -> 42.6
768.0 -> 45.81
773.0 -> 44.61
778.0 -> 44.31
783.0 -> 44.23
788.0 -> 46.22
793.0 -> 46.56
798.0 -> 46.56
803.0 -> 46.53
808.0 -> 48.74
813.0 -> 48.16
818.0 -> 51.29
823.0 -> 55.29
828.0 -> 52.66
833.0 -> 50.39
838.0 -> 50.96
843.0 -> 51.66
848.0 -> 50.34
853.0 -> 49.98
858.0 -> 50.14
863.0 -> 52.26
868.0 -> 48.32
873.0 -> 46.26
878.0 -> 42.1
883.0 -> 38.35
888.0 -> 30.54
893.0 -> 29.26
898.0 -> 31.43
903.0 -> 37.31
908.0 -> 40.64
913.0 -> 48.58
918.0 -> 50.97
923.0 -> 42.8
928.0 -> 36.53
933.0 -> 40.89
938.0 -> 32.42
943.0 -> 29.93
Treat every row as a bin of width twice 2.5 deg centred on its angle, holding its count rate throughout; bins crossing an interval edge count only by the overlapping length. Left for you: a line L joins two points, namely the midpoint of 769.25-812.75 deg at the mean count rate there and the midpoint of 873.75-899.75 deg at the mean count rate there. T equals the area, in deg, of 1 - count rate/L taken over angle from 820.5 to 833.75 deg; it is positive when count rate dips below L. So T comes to -3.5 deg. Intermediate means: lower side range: 46.1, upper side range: 35.2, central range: 53.1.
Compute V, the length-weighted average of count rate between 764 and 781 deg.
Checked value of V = 44.7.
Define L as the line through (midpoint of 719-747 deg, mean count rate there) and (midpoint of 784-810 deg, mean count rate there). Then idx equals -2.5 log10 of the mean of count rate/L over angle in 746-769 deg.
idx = 0.043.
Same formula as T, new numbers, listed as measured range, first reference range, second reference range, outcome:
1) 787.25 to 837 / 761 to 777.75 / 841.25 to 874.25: -2.4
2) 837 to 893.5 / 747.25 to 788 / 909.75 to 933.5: -1.9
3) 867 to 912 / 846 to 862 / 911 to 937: 8.2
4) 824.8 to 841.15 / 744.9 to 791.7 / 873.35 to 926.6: -3.9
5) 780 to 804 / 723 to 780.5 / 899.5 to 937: -1.9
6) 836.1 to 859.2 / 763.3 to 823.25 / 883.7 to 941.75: -4.2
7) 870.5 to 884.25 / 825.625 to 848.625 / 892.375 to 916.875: 0.4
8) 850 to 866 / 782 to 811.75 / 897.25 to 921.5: -2.3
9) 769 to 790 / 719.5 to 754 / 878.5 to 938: -1.7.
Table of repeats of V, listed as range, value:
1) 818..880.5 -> 50.1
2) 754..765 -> 42.1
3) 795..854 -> 50.2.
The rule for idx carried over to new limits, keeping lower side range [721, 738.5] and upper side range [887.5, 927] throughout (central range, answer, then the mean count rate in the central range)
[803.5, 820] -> -0.19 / 49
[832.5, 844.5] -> -0.25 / 51.1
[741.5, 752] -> 0.02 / 41.8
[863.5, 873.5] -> -0.21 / 48.5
